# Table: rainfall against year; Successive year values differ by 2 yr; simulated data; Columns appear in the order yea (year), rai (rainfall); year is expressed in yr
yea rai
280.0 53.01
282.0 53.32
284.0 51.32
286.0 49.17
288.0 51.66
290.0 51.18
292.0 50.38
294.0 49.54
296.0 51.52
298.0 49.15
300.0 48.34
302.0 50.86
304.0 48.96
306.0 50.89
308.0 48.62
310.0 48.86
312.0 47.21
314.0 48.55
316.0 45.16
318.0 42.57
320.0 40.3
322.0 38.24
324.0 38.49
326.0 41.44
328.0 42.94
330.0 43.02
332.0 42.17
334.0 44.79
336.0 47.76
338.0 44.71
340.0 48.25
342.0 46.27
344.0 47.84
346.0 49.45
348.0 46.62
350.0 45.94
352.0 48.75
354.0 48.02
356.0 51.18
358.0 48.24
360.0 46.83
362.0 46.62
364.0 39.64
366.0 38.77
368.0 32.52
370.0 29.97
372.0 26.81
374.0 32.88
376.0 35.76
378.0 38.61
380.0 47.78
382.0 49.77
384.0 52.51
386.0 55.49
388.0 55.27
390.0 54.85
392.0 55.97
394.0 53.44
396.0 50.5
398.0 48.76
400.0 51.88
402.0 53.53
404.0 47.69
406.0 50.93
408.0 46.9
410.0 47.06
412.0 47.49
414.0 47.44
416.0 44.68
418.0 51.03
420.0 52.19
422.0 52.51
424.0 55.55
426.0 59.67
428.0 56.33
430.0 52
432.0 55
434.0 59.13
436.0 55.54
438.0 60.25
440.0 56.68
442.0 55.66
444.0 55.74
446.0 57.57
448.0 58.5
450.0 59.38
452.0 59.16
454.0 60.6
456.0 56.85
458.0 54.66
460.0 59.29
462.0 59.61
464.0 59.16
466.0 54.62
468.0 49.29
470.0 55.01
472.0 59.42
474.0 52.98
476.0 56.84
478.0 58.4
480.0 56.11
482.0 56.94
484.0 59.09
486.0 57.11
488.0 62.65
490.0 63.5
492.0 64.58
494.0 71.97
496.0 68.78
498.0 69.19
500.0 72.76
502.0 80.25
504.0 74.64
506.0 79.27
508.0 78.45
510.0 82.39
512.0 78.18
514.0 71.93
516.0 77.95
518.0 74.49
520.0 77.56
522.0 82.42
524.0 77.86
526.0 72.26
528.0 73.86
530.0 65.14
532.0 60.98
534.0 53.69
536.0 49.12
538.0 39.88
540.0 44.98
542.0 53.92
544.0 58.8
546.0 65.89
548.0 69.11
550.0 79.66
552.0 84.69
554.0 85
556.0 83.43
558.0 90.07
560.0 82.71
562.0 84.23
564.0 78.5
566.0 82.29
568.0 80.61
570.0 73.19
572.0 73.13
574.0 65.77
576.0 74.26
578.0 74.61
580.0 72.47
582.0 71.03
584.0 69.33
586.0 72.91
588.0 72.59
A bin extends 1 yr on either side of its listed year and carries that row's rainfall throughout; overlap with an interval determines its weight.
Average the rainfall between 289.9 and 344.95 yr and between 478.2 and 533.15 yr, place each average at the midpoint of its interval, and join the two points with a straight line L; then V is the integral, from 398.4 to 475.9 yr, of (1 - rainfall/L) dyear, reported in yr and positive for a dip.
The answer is 9.1 yr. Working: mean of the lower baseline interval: 46.3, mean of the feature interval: 54.5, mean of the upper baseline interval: 70.5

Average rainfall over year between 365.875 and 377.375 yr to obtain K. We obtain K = 32.5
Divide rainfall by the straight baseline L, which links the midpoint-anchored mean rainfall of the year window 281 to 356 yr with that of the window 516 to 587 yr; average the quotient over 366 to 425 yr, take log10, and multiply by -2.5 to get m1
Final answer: 0.17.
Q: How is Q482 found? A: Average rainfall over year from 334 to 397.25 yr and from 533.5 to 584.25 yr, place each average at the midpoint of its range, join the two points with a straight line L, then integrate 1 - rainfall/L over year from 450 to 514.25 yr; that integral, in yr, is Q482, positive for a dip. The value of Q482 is -2.7 yr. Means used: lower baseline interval 45.7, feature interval 63.7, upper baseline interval 71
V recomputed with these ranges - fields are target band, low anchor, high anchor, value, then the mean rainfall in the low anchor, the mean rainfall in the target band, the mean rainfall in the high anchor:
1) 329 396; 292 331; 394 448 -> 5.24 yr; 46.1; 45.4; 52.9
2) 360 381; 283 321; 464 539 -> 6.59 yr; 48.6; 37.4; 65.8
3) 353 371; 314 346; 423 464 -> 1.97 yr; 43.9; 42.4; 57.4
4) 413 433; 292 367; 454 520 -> 1.66 yr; 46.2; 52.6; 65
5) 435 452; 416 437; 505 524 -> 0.42 yr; 54.4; 57.5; 78.1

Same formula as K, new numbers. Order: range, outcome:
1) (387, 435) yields 52.1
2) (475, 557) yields 68.1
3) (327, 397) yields 45.4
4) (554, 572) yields 81.6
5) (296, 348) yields 45.9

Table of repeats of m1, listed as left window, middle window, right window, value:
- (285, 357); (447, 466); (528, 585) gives 0.04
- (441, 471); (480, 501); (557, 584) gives -0.02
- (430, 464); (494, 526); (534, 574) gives -0.16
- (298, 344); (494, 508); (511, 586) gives -0.12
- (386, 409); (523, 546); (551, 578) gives 0.25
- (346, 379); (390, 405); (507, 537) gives -0.09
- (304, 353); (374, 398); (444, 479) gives 0.03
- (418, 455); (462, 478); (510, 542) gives 0.09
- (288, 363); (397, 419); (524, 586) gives 0.14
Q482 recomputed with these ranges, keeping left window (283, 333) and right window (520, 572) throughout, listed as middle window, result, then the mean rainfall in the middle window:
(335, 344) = 0.57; 46.9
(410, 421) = 1.78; 48.4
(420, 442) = 1.22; 56.1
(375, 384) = 1.68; 44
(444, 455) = 0.45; 58.7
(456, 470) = 1.46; 56.1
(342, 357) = 0.86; 48.1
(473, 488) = 1.68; 57.2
